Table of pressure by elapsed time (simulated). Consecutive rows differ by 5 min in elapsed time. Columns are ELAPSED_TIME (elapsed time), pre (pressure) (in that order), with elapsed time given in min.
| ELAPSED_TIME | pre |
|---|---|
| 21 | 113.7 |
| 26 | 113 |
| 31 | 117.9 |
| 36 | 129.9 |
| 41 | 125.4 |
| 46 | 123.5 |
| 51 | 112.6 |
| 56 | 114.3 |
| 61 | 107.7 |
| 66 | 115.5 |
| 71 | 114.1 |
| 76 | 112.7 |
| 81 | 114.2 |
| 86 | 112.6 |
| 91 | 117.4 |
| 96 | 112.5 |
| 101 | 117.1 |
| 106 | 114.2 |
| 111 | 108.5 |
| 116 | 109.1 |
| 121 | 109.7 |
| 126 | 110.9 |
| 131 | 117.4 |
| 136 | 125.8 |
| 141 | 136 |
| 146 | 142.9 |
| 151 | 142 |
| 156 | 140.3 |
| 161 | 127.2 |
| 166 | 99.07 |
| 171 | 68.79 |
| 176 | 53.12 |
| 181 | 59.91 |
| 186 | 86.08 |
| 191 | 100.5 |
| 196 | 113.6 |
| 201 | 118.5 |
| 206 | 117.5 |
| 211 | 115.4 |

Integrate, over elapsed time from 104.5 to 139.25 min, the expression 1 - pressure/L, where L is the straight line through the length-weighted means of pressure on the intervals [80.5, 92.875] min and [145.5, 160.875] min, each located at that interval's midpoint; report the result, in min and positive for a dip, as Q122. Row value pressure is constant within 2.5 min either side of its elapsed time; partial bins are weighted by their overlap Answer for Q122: 3.7 min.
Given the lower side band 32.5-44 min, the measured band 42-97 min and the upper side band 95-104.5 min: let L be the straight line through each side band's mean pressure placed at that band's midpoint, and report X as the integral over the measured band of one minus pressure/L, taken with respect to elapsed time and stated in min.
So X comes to 2.8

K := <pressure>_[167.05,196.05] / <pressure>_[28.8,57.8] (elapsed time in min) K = 0.65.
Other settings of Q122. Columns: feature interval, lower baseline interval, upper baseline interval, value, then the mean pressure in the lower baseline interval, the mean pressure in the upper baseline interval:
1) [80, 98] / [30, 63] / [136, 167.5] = 1.4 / 119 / 132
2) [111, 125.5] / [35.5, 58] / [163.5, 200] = -1.2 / 121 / 84.5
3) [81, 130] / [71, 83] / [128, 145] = 3.0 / 114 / 127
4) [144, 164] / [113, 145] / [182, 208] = -4.1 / 119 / 104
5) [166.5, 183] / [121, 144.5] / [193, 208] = 7.4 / 122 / 116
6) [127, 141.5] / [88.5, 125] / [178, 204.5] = -2.2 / 113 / 95.7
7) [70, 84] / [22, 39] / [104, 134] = 0.2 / 120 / 112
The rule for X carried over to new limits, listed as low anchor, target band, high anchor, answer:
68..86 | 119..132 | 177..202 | -1.0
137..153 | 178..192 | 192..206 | 4.8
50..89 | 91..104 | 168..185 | -2.0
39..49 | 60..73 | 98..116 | 0.8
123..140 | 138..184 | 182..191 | -2.0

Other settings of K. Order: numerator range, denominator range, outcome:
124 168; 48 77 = 1.13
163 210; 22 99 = 0.79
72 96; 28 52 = 0.93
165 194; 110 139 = 0.68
